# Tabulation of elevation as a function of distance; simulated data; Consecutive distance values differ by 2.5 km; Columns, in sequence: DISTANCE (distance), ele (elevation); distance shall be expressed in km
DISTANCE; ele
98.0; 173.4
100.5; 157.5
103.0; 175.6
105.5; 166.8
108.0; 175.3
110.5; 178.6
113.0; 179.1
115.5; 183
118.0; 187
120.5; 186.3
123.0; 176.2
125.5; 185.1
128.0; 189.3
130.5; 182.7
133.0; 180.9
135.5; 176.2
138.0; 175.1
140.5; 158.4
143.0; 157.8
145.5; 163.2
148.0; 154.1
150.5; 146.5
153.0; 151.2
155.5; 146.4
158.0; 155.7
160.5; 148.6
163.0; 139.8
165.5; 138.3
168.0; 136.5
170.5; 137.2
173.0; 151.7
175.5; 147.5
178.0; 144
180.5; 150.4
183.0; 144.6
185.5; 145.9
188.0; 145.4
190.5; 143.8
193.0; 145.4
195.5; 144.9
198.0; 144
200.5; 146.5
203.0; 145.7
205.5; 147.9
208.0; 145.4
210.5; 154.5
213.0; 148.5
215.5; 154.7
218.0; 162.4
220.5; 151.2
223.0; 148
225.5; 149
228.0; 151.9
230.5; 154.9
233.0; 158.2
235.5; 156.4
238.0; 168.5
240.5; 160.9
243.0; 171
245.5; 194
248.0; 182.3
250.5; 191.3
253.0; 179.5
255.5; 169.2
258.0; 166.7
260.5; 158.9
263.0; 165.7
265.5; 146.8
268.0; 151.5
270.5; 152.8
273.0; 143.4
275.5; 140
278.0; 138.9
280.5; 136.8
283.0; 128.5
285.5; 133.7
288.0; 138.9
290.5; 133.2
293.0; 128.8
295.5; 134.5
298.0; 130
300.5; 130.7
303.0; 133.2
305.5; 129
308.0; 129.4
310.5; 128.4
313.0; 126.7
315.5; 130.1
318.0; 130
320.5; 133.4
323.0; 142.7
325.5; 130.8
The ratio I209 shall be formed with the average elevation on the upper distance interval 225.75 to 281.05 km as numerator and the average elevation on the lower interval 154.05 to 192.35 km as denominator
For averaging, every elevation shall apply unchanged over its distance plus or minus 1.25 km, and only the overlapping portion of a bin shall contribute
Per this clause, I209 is 1.1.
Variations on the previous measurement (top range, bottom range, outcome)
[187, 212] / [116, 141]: 0.81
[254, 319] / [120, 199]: 0.90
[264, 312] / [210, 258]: 0.83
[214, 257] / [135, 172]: 1.09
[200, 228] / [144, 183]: 1.02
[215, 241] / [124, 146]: 0.89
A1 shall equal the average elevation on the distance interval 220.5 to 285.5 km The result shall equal 158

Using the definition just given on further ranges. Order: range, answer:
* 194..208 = 146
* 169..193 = 146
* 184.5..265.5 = 158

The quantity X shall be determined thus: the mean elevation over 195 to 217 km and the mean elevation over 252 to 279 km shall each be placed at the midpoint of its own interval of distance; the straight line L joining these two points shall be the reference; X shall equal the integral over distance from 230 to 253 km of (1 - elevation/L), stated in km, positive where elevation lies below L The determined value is -2.9 km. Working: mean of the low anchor 148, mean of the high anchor 156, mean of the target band 172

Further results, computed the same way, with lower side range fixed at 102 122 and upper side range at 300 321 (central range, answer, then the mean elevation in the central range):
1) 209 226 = 0.0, 153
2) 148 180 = 3.9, 146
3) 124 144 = -0.3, 176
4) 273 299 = 0.2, 135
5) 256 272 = -1.8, 157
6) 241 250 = -2.2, 181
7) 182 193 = 1.1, 145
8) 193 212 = 1.2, 147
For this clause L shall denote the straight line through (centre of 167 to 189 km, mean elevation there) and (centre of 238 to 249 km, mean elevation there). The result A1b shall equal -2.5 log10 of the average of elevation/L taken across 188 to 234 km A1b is 0.08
